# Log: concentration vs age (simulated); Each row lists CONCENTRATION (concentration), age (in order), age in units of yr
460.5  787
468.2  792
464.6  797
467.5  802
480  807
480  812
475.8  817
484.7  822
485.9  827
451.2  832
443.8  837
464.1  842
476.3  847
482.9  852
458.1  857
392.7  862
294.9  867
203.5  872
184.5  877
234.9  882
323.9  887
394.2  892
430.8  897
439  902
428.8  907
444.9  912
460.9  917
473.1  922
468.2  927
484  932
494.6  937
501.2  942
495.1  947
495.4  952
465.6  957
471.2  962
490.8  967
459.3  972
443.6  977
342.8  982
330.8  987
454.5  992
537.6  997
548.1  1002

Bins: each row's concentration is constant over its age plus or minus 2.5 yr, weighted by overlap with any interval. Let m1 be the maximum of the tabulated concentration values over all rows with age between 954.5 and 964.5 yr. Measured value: 471.2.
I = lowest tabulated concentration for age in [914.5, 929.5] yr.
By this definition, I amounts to 460.9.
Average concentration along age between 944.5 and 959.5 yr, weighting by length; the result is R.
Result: 485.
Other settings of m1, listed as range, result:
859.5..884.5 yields 392.7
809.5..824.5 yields 484.7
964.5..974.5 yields 490.8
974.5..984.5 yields 443.6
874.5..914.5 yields 444.9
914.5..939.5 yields 494.6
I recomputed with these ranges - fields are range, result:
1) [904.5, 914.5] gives 428.8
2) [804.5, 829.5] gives 475.8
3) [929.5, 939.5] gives 484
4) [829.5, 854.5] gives 443.8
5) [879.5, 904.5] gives 234.9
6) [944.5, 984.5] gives 342.8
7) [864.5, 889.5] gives 184.5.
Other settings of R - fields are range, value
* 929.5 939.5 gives 489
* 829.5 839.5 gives 448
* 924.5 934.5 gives 476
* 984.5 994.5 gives 393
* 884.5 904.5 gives 397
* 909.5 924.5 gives 460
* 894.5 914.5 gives 436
